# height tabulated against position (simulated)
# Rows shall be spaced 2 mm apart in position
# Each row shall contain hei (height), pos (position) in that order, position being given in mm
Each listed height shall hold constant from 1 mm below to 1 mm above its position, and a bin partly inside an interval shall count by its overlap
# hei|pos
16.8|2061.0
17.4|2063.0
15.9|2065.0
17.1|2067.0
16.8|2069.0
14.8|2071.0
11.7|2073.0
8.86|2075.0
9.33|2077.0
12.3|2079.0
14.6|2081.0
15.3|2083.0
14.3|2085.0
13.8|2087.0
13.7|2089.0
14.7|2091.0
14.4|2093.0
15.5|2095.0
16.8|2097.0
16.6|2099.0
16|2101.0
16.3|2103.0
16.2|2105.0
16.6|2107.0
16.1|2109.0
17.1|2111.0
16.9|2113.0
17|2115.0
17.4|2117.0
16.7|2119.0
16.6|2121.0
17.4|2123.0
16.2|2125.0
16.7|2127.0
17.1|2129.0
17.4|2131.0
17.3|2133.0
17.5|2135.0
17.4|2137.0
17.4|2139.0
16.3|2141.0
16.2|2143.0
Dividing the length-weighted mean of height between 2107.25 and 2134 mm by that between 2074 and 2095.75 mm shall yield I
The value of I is 1.27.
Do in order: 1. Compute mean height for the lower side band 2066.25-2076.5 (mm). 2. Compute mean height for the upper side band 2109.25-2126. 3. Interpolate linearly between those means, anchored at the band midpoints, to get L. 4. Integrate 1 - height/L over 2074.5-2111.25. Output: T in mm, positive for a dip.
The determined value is 1.1 mm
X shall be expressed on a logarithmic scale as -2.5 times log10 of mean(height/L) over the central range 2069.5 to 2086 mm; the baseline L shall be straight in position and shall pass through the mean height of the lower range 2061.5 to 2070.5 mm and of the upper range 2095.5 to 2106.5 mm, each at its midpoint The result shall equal 0.28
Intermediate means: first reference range 16.7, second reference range 16.4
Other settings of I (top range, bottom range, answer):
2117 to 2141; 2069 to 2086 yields 1.32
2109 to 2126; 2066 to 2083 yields 1.27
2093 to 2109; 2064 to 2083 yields 1.19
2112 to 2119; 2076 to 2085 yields 1.31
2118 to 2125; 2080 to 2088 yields 1.16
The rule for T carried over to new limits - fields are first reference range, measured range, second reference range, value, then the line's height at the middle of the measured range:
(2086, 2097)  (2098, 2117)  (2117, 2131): -1.0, 15.7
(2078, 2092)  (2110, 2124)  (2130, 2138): -0.7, 16.3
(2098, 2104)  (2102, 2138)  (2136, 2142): -0.5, 16.7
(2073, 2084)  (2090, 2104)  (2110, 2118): -1.0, 14.7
